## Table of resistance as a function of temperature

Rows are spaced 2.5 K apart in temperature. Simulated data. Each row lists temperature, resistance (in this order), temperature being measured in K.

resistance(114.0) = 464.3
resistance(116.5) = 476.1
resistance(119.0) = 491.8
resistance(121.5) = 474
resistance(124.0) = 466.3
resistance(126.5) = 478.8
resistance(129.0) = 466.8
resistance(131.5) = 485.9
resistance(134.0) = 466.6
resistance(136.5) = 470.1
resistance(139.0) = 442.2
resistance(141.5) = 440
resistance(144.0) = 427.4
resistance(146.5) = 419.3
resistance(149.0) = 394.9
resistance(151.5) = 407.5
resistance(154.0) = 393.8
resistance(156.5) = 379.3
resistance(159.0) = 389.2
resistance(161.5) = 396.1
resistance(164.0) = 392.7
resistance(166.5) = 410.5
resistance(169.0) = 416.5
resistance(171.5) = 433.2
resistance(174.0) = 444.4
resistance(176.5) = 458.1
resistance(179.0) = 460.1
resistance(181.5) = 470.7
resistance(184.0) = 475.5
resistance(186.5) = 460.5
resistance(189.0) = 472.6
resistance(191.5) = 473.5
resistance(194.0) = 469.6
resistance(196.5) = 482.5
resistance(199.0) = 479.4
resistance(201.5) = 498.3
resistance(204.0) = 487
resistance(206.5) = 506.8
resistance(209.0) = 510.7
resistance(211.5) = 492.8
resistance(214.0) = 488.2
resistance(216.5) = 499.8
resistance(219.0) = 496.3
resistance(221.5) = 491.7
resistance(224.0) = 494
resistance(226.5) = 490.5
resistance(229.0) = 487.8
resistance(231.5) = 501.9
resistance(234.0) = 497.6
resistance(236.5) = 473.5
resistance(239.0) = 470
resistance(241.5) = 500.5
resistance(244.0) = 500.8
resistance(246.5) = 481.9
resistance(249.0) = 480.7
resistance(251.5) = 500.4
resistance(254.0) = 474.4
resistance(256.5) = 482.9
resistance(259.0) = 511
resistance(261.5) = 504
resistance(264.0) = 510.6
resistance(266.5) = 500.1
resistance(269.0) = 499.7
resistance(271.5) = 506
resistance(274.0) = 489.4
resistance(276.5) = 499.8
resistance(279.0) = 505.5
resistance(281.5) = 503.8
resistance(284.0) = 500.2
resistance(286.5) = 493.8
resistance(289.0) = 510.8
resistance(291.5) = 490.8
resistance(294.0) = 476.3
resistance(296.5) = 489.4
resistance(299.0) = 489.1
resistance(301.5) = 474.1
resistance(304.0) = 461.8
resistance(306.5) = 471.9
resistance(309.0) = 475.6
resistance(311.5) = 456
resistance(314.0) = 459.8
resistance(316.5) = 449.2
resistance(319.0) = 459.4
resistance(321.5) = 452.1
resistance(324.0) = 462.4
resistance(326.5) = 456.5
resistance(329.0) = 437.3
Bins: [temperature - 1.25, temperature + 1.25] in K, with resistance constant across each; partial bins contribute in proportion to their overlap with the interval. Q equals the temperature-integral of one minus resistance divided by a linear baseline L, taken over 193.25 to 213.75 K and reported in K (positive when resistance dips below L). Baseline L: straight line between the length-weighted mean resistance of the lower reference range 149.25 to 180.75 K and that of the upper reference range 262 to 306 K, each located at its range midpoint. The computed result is -2.3 K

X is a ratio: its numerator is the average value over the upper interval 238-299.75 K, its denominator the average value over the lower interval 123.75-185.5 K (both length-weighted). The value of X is 1.14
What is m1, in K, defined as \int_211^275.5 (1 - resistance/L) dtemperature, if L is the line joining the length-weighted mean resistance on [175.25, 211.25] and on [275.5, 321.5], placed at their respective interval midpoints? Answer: -1.80 K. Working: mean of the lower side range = 479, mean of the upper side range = 481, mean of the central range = 493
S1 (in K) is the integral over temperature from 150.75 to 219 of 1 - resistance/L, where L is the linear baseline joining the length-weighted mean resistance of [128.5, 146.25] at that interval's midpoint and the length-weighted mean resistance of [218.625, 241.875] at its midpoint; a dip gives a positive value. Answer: 2.6 K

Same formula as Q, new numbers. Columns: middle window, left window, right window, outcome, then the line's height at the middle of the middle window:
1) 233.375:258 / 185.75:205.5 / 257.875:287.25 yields 0.38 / 494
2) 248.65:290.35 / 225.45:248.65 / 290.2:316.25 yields -1.50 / 481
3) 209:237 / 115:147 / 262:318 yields -0.97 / 477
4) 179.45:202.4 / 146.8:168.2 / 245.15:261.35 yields -2.44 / 429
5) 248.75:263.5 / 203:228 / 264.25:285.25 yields 0.16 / 499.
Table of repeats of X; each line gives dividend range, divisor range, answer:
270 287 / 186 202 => 1.05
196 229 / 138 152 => 1.17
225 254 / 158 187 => 1.13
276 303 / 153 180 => 1.19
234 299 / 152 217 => 1.09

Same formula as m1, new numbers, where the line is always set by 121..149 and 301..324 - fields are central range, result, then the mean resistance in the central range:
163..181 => 0.92 K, 433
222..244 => -1.51 K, 490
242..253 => -0.77 K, 491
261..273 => -1.14 K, 504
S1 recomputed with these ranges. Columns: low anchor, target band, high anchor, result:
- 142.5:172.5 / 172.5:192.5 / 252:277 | -1.7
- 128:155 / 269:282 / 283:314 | -0.7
